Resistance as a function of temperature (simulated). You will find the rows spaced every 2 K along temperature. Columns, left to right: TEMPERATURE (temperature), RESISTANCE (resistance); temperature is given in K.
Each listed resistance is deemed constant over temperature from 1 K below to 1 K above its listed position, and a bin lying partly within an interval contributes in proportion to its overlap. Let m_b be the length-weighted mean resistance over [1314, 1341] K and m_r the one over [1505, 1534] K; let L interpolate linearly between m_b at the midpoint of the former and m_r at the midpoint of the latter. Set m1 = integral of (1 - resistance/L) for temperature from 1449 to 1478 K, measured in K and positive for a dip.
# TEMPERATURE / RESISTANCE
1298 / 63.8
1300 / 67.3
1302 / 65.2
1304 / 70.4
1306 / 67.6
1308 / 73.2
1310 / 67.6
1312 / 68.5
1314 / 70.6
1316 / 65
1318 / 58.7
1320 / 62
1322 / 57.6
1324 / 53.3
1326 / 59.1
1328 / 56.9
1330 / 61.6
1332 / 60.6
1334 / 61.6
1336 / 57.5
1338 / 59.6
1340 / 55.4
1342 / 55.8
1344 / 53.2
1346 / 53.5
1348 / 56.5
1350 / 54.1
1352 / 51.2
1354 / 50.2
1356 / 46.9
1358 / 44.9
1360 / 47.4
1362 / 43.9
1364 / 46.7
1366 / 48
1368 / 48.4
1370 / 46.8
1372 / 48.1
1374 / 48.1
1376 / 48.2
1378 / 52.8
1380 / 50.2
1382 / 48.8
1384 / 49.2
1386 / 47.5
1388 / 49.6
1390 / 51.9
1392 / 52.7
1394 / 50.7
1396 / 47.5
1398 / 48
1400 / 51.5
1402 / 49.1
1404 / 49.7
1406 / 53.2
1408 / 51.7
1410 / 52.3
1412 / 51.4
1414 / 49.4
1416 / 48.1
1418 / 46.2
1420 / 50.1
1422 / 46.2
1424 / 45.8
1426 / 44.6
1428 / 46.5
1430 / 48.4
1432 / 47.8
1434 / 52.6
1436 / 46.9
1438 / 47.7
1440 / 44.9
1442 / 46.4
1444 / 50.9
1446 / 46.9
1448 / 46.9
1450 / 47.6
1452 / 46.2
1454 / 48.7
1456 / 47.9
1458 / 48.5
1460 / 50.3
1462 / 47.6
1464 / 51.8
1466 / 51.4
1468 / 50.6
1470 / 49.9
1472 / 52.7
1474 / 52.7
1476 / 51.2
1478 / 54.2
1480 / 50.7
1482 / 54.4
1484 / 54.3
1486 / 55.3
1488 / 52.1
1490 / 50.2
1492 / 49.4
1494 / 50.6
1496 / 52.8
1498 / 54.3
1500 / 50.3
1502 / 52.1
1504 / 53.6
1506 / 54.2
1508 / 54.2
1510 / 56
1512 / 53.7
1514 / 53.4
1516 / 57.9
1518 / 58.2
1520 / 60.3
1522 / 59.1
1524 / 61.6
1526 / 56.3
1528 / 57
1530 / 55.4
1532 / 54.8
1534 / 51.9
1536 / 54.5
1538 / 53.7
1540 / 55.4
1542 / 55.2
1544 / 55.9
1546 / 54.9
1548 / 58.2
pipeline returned 3.74 K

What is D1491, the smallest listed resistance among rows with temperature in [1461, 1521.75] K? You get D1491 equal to 47.6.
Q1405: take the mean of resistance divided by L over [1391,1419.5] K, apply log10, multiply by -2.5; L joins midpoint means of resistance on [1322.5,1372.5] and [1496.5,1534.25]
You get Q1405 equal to 0.08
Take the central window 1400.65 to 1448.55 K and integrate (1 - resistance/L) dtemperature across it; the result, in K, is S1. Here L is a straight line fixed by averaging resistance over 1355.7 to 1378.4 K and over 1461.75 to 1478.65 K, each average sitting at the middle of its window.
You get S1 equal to 1.1 K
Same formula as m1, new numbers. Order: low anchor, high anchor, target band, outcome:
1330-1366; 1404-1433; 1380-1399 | 0.3 K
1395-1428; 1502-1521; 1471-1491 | 0.3 K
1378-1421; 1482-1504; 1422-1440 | 1.2 K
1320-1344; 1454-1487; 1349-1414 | 7.3 K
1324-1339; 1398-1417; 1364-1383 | 2.0 K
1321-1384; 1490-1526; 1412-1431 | 2.1 K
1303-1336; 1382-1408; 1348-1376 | 3.7 K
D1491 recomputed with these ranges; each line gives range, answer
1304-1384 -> 43.9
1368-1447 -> 44.6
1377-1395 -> 47.5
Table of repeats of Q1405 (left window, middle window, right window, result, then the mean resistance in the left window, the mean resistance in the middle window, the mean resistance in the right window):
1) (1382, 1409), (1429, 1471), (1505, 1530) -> 0.10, 50.1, 48.6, 56.8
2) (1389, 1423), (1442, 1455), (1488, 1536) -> 0.09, 50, 47.8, 54.6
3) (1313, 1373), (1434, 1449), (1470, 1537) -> 0.14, 54.5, 47.6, 54.2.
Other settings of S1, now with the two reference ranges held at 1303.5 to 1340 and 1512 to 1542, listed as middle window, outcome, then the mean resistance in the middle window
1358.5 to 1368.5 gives 2.4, 46.7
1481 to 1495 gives 1.3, 52.3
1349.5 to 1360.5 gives 2.2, 49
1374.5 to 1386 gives 2.1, 49.6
